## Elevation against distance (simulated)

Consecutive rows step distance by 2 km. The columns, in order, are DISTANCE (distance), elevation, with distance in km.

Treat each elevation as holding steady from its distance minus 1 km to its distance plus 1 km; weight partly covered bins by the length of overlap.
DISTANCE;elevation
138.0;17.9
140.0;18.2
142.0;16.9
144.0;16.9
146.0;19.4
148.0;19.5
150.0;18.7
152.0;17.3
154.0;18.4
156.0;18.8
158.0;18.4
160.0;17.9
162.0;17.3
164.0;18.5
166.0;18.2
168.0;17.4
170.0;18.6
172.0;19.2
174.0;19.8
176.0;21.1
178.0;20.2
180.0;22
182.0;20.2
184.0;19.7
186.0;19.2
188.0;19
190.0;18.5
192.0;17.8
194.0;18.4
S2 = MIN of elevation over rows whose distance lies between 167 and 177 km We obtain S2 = 17.4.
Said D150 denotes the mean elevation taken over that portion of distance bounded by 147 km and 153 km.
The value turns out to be 18.5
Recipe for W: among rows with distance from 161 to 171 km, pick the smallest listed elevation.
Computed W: 17.3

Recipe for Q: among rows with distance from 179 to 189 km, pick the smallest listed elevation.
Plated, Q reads 19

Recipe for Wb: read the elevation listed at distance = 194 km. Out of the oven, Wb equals 18.4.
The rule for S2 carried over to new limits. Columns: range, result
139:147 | 16.9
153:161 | 17.9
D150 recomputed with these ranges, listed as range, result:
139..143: 17.5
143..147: 18.1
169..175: 19.2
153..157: 18.6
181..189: 19.5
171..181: 20.5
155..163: 18.1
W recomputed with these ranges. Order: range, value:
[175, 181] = 20.2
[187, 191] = 18.5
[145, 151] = 18.7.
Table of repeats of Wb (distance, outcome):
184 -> 19.7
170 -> 18.6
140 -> 18.2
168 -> 17.4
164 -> 18.5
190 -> 18.5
